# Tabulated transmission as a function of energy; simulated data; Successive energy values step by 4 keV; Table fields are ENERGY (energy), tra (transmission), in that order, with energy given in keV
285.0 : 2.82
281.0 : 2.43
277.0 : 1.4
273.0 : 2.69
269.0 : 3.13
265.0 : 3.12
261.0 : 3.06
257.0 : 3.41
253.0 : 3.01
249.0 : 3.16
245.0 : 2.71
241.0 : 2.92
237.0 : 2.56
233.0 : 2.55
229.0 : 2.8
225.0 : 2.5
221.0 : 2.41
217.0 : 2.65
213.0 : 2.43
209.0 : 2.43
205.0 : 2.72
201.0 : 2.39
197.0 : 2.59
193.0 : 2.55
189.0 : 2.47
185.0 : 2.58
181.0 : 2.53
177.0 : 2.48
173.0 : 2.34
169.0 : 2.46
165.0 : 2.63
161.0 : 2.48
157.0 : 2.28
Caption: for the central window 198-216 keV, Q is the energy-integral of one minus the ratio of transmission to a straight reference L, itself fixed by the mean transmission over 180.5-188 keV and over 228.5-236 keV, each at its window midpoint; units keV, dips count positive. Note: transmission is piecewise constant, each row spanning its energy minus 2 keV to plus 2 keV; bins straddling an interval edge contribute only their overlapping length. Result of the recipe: 0.57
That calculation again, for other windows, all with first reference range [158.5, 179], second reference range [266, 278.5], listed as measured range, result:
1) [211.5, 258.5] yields -4.9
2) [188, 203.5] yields -0.2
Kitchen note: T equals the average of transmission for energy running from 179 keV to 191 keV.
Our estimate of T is 2.53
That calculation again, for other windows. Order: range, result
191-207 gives 2.56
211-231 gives 2.56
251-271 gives 3.15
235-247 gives 2.73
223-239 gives 2.6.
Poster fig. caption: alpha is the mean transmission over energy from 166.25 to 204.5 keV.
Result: 2.5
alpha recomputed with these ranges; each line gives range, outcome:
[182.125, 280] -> 2.67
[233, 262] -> 2.94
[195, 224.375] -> 2.52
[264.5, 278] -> 2.61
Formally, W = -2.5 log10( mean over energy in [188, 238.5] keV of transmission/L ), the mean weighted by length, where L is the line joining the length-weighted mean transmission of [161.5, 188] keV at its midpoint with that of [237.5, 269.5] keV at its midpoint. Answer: 0.09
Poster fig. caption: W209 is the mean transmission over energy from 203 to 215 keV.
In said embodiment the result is 2.53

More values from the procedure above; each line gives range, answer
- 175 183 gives 2.5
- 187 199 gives 2.54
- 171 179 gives 2.41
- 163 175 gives 2.48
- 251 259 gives 3.21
